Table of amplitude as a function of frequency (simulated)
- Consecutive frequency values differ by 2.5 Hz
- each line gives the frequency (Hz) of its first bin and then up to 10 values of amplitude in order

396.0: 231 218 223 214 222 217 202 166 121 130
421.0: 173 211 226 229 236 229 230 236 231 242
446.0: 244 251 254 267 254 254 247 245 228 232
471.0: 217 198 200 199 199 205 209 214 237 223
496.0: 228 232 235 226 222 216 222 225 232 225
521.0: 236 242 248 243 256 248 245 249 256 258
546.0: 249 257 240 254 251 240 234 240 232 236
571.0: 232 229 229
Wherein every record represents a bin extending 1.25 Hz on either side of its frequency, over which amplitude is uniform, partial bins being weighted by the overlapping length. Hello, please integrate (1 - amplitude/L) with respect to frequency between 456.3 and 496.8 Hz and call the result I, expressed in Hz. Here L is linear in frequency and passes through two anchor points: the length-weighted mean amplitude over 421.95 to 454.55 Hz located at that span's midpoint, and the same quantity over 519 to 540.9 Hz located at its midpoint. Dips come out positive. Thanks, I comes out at 3.2 Hz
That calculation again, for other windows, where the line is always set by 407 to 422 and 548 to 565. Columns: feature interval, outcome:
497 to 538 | -2.0 Hz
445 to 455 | -3.5 Hz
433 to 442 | -2.5 Hz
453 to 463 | -3.2 Hz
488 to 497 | -0.7 Hz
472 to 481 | 0.1 Hz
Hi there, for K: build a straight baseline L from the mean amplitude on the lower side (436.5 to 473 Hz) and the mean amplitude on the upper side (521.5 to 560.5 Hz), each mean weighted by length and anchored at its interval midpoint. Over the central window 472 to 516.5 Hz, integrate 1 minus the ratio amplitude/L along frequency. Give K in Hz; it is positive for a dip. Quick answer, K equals 4.96 Hz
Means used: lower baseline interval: 242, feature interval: 218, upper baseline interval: 249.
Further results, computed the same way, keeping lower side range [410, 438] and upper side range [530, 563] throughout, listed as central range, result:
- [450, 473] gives -3.3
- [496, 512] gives 0.3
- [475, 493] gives 1.0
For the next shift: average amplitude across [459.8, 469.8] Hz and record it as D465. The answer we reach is 238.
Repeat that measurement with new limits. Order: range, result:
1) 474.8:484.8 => 201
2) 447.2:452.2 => 252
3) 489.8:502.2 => 231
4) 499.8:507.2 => 228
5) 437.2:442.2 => 233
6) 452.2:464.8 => 253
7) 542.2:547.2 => 254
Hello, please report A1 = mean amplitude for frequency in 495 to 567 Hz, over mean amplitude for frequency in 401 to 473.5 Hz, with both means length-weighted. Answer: 1.08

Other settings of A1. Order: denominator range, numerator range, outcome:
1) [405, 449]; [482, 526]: 1.07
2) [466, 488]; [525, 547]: 1.20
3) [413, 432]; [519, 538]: 1.31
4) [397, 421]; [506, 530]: 1.22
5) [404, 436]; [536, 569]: 1.24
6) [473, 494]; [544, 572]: 1.16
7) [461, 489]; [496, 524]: 1.06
